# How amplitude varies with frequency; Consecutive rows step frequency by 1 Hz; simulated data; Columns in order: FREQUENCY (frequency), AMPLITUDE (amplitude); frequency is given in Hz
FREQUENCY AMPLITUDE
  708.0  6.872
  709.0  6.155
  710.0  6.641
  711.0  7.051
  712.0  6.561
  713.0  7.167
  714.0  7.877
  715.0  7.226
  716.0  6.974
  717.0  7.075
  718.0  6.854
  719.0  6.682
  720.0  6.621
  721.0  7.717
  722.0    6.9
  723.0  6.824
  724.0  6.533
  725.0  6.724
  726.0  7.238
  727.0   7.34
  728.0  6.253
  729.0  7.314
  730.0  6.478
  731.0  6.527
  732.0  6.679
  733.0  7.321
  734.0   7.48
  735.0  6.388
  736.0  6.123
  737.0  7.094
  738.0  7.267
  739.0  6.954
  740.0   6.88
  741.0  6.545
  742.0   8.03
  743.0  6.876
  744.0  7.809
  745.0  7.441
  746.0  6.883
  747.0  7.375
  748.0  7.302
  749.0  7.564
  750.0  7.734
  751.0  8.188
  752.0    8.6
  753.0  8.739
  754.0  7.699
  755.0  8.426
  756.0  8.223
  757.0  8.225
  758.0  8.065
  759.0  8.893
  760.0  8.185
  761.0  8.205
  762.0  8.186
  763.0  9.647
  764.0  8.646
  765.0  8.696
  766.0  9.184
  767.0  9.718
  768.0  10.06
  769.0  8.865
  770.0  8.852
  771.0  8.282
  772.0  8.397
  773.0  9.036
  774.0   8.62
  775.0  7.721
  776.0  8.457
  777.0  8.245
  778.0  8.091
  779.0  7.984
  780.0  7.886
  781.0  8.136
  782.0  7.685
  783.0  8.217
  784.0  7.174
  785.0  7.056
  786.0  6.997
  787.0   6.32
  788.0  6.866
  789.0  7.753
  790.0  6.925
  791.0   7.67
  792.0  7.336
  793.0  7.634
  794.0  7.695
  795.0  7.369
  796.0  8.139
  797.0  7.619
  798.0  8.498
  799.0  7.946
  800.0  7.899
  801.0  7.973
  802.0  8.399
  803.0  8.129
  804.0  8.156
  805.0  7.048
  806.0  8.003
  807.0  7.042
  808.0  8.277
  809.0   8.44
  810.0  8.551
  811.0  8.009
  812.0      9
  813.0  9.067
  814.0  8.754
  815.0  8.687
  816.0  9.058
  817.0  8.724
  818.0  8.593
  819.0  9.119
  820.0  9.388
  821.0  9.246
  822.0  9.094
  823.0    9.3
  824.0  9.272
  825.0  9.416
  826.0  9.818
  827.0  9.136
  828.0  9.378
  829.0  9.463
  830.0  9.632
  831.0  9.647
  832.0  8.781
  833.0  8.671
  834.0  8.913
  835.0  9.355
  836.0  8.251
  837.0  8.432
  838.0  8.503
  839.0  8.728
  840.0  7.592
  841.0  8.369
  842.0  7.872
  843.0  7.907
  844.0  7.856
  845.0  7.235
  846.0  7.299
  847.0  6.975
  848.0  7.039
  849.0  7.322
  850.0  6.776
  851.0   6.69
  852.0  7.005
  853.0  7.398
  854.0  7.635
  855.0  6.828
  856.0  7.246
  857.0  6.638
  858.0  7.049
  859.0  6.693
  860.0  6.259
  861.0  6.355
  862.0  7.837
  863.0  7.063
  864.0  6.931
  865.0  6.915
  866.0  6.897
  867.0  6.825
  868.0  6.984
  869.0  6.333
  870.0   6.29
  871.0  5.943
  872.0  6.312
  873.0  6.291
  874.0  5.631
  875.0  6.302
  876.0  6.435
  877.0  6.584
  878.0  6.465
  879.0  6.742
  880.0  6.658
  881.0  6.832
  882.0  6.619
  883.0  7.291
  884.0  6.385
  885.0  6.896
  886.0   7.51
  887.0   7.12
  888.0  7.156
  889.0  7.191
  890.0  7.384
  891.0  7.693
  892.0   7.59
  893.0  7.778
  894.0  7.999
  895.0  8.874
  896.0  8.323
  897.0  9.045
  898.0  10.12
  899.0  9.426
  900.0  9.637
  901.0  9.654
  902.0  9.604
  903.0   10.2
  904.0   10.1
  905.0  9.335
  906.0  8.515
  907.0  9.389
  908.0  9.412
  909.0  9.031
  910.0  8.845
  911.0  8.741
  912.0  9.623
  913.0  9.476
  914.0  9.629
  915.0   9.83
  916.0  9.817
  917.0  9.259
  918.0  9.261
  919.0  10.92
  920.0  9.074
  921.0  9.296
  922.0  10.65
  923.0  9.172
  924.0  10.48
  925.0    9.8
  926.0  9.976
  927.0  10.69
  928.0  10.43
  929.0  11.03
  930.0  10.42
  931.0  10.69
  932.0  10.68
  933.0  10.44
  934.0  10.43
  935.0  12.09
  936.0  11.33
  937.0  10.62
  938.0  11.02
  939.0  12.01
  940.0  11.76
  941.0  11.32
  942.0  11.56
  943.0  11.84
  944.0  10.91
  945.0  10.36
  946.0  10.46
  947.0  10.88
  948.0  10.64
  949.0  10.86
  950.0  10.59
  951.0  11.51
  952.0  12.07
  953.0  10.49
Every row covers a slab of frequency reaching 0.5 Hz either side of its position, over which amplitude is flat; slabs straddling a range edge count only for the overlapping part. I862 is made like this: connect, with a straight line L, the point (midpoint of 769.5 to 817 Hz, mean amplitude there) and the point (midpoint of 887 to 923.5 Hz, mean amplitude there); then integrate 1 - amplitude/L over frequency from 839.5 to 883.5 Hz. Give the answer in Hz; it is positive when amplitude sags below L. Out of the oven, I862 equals 8.8 Hz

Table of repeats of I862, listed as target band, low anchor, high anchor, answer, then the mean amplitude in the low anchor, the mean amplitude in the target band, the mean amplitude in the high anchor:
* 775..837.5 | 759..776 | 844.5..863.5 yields -2.96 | 8.76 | 8.31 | 7.02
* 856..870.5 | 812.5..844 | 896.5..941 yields 3.93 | 8.89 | 6.81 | 10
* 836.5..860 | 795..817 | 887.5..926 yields 3.25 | 8.22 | 7.41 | 9.15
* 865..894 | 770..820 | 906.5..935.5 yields 7.81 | 8.04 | 6.81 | 9.95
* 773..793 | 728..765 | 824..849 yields 0.74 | 7.61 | 7.67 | 8.5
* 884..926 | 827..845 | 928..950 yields 5.16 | 8.64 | 8.98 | 11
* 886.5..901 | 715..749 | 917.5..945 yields 2.46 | 7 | 8.29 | 10.7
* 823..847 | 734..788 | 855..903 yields -3.53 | 7.95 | 8.65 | 7.3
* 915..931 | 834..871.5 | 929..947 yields 0.55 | 7.3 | 10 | 11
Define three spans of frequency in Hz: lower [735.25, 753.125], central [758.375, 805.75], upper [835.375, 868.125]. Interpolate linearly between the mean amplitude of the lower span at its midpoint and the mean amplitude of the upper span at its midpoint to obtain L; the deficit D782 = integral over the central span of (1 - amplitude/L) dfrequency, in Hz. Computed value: -4.8 Hz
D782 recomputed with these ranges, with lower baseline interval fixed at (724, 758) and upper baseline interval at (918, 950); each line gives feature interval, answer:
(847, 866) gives 4.79 Hz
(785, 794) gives 1.06 Hz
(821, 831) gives -0.67 Hz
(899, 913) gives 1.09 Hz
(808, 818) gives -0.11 Hz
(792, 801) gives 0.50 Hz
